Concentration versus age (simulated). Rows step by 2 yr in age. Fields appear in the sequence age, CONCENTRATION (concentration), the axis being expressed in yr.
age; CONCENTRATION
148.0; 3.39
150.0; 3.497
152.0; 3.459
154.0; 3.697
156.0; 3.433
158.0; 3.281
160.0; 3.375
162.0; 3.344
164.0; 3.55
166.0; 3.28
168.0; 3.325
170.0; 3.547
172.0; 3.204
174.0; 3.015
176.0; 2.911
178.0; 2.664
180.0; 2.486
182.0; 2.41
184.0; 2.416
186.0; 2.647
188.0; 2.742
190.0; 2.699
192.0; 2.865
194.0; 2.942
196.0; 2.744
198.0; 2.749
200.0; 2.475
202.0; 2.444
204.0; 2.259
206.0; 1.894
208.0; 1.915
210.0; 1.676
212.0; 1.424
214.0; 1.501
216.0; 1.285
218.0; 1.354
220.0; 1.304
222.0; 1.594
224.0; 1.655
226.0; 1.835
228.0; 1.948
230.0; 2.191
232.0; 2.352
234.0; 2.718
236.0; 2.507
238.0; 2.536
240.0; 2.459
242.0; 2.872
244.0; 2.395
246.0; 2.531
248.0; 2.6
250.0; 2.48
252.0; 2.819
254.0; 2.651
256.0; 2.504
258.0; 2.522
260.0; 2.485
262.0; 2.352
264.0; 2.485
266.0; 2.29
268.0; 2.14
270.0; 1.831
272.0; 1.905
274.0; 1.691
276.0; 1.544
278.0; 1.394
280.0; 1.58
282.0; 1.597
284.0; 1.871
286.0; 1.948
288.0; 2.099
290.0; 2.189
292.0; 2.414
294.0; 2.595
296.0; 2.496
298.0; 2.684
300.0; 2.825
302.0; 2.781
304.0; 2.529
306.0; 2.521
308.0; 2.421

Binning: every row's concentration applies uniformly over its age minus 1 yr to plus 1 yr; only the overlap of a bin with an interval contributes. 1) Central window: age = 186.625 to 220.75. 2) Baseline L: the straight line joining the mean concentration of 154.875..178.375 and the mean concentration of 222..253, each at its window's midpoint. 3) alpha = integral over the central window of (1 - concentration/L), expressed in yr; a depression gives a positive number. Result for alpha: 8.2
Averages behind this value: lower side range 3.26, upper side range 2.37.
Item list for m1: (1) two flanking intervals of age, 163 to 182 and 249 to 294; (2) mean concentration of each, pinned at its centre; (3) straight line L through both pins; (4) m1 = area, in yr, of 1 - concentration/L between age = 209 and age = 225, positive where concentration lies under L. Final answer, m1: 7.1 yr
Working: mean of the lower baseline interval 3.07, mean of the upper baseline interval 2.14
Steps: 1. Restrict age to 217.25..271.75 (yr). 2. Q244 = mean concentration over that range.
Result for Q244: 2.27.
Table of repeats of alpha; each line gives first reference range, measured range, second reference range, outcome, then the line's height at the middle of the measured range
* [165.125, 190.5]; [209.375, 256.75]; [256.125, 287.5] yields 3.8 yr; 2.36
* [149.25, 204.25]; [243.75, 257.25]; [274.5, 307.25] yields -0.6 yr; 2.47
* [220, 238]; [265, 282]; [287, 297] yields 3.7 yr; 2.28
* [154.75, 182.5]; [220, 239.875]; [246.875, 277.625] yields 3.4 yr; 2.57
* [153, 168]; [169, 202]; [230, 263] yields 4.1 yr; 3.16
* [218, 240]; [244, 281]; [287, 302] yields 0.7 yr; 2.28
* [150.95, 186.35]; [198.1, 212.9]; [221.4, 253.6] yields 3.6 yr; 2.71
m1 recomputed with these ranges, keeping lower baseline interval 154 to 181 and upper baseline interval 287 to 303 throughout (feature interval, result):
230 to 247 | 1.8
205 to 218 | 6.0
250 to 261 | 0.6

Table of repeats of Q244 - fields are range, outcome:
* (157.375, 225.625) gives 2.49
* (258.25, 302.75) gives 2.15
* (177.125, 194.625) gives 2.65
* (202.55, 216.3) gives 1.75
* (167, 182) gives 2.98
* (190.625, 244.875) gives 2.15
